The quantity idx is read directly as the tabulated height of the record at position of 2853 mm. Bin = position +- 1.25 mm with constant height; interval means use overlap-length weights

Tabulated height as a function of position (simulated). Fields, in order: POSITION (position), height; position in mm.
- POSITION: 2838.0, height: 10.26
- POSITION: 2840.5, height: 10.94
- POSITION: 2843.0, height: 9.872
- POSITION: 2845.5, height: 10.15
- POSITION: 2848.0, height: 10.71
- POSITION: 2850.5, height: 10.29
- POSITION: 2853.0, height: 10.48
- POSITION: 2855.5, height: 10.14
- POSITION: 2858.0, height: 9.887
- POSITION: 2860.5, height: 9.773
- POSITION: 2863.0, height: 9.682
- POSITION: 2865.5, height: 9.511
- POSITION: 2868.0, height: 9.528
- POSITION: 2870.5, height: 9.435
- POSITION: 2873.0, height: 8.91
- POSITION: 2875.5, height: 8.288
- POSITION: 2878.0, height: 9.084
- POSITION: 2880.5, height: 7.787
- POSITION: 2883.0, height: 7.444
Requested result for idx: 10.48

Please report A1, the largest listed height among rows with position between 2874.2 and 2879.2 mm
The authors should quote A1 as 9.084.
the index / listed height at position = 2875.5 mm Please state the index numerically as 8.288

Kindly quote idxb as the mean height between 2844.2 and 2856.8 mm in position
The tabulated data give 10.4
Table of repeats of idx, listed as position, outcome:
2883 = 7.444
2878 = 9.084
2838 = 10.26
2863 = 9.682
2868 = 9.528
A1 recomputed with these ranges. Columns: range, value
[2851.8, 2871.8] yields 10.48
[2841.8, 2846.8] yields 10.15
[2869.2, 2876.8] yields 9.435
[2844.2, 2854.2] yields 10.71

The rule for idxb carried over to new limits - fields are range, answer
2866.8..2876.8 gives 9.04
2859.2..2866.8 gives 9.66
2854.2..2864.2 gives 9.87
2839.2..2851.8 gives 10.4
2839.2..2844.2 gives 10.4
